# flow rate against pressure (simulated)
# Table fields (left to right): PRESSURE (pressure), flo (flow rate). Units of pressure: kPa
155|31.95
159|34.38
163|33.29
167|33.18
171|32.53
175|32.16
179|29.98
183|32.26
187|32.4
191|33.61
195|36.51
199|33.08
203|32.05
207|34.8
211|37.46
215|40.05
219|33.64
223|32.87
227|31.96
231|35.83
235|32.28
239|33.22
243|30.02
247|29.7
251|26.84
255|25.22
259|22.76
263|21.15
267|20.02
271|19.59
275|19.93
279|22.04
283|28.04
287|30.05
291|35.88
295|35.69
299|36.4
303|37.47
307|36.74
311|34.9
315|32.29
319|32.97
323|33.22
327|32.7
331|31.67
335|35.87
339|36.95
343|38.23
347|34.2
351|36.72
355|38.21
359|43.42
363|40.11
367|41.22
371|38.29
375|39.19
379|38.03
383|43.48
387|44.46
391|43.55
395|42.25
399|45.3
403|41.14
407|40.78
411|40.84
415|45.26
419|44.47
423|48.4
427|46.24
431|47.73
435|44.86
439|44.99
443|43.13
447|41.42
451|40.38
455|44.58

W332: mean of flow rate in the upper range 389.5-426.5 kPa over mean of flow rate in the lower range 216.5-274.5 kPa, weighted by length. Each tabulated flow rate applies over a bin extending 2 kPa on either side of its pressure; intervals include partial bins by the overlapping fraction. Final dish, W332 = 1.6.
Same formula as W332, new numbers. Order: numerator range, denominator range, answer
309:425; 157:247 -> 1.17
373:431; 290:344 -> 1.24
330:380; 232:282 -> 1.49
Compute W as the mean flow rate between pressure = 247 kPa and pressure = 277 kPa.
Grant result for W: 22.7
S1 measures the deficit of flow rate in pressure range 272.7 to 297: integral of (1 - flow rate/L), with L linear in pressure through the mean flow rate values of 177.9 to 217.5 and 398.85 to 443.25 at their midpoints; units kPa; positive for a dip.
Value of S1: 6.2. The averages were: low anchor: 34.3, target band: 28.5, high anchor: 44.4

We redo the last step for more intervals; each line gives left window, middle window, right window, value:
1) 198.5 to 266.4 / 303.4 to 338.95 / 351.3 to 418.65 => 2.9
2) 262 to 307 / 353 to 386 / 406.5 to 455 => -2.5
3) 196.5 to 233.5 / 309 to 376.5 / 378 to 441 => 7.2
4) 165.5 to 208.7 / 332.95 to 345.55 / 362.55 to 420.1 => 0.9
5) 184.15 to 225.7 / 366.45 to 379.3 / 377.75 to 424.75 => 0.9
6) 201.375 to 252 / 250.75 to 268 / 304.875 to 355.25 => 5.5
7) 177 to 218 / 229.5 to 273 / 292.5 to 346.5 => 9.7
